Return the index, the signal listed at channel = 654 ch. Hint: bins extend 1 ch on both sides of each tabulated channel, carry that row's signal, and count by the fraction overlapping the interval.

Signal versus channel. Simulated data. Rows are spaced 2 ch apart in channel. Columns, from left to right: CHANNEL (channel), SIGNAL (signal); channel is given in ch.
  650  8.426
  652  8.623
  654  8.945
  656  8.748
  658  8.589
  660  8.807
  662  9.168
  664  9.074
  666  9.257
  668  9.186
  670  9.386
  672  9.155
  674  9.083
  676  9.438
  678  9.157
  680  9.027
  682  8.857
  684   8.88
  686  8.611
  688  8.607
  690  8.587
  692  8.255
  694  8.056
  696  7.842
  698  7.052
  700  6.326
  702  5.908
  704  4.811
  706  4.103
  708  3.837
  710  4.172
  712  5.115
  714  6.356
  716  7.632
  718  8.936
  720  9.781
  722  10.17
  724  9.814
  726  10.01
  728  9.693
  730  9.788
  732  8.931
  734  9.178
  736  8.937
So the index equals 8.945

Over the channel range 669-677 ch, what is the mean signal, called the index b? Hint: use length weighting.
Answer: 9.27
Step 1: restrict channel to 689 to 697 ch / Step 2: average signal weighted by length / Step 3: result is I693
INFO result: 8.18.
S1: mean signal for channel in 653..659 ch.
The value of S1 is 8.76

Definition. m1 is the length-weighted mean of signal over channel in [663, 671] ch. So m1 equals 9.23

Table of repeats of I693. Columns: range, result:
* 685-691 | 8.6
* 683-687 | 8.75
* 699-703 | 6.12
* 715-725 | 9.27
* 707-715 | 4.87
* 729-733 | 9.36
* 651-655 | 8.78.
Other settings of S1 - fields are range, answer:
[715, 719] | 8.28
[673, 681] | 9.18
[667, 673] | 9.24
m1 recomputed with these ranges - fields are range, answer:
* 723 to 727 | 9.91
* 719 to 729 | 9.89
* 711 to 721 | 7.56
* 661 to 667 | 9.17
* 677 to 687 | 8.91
